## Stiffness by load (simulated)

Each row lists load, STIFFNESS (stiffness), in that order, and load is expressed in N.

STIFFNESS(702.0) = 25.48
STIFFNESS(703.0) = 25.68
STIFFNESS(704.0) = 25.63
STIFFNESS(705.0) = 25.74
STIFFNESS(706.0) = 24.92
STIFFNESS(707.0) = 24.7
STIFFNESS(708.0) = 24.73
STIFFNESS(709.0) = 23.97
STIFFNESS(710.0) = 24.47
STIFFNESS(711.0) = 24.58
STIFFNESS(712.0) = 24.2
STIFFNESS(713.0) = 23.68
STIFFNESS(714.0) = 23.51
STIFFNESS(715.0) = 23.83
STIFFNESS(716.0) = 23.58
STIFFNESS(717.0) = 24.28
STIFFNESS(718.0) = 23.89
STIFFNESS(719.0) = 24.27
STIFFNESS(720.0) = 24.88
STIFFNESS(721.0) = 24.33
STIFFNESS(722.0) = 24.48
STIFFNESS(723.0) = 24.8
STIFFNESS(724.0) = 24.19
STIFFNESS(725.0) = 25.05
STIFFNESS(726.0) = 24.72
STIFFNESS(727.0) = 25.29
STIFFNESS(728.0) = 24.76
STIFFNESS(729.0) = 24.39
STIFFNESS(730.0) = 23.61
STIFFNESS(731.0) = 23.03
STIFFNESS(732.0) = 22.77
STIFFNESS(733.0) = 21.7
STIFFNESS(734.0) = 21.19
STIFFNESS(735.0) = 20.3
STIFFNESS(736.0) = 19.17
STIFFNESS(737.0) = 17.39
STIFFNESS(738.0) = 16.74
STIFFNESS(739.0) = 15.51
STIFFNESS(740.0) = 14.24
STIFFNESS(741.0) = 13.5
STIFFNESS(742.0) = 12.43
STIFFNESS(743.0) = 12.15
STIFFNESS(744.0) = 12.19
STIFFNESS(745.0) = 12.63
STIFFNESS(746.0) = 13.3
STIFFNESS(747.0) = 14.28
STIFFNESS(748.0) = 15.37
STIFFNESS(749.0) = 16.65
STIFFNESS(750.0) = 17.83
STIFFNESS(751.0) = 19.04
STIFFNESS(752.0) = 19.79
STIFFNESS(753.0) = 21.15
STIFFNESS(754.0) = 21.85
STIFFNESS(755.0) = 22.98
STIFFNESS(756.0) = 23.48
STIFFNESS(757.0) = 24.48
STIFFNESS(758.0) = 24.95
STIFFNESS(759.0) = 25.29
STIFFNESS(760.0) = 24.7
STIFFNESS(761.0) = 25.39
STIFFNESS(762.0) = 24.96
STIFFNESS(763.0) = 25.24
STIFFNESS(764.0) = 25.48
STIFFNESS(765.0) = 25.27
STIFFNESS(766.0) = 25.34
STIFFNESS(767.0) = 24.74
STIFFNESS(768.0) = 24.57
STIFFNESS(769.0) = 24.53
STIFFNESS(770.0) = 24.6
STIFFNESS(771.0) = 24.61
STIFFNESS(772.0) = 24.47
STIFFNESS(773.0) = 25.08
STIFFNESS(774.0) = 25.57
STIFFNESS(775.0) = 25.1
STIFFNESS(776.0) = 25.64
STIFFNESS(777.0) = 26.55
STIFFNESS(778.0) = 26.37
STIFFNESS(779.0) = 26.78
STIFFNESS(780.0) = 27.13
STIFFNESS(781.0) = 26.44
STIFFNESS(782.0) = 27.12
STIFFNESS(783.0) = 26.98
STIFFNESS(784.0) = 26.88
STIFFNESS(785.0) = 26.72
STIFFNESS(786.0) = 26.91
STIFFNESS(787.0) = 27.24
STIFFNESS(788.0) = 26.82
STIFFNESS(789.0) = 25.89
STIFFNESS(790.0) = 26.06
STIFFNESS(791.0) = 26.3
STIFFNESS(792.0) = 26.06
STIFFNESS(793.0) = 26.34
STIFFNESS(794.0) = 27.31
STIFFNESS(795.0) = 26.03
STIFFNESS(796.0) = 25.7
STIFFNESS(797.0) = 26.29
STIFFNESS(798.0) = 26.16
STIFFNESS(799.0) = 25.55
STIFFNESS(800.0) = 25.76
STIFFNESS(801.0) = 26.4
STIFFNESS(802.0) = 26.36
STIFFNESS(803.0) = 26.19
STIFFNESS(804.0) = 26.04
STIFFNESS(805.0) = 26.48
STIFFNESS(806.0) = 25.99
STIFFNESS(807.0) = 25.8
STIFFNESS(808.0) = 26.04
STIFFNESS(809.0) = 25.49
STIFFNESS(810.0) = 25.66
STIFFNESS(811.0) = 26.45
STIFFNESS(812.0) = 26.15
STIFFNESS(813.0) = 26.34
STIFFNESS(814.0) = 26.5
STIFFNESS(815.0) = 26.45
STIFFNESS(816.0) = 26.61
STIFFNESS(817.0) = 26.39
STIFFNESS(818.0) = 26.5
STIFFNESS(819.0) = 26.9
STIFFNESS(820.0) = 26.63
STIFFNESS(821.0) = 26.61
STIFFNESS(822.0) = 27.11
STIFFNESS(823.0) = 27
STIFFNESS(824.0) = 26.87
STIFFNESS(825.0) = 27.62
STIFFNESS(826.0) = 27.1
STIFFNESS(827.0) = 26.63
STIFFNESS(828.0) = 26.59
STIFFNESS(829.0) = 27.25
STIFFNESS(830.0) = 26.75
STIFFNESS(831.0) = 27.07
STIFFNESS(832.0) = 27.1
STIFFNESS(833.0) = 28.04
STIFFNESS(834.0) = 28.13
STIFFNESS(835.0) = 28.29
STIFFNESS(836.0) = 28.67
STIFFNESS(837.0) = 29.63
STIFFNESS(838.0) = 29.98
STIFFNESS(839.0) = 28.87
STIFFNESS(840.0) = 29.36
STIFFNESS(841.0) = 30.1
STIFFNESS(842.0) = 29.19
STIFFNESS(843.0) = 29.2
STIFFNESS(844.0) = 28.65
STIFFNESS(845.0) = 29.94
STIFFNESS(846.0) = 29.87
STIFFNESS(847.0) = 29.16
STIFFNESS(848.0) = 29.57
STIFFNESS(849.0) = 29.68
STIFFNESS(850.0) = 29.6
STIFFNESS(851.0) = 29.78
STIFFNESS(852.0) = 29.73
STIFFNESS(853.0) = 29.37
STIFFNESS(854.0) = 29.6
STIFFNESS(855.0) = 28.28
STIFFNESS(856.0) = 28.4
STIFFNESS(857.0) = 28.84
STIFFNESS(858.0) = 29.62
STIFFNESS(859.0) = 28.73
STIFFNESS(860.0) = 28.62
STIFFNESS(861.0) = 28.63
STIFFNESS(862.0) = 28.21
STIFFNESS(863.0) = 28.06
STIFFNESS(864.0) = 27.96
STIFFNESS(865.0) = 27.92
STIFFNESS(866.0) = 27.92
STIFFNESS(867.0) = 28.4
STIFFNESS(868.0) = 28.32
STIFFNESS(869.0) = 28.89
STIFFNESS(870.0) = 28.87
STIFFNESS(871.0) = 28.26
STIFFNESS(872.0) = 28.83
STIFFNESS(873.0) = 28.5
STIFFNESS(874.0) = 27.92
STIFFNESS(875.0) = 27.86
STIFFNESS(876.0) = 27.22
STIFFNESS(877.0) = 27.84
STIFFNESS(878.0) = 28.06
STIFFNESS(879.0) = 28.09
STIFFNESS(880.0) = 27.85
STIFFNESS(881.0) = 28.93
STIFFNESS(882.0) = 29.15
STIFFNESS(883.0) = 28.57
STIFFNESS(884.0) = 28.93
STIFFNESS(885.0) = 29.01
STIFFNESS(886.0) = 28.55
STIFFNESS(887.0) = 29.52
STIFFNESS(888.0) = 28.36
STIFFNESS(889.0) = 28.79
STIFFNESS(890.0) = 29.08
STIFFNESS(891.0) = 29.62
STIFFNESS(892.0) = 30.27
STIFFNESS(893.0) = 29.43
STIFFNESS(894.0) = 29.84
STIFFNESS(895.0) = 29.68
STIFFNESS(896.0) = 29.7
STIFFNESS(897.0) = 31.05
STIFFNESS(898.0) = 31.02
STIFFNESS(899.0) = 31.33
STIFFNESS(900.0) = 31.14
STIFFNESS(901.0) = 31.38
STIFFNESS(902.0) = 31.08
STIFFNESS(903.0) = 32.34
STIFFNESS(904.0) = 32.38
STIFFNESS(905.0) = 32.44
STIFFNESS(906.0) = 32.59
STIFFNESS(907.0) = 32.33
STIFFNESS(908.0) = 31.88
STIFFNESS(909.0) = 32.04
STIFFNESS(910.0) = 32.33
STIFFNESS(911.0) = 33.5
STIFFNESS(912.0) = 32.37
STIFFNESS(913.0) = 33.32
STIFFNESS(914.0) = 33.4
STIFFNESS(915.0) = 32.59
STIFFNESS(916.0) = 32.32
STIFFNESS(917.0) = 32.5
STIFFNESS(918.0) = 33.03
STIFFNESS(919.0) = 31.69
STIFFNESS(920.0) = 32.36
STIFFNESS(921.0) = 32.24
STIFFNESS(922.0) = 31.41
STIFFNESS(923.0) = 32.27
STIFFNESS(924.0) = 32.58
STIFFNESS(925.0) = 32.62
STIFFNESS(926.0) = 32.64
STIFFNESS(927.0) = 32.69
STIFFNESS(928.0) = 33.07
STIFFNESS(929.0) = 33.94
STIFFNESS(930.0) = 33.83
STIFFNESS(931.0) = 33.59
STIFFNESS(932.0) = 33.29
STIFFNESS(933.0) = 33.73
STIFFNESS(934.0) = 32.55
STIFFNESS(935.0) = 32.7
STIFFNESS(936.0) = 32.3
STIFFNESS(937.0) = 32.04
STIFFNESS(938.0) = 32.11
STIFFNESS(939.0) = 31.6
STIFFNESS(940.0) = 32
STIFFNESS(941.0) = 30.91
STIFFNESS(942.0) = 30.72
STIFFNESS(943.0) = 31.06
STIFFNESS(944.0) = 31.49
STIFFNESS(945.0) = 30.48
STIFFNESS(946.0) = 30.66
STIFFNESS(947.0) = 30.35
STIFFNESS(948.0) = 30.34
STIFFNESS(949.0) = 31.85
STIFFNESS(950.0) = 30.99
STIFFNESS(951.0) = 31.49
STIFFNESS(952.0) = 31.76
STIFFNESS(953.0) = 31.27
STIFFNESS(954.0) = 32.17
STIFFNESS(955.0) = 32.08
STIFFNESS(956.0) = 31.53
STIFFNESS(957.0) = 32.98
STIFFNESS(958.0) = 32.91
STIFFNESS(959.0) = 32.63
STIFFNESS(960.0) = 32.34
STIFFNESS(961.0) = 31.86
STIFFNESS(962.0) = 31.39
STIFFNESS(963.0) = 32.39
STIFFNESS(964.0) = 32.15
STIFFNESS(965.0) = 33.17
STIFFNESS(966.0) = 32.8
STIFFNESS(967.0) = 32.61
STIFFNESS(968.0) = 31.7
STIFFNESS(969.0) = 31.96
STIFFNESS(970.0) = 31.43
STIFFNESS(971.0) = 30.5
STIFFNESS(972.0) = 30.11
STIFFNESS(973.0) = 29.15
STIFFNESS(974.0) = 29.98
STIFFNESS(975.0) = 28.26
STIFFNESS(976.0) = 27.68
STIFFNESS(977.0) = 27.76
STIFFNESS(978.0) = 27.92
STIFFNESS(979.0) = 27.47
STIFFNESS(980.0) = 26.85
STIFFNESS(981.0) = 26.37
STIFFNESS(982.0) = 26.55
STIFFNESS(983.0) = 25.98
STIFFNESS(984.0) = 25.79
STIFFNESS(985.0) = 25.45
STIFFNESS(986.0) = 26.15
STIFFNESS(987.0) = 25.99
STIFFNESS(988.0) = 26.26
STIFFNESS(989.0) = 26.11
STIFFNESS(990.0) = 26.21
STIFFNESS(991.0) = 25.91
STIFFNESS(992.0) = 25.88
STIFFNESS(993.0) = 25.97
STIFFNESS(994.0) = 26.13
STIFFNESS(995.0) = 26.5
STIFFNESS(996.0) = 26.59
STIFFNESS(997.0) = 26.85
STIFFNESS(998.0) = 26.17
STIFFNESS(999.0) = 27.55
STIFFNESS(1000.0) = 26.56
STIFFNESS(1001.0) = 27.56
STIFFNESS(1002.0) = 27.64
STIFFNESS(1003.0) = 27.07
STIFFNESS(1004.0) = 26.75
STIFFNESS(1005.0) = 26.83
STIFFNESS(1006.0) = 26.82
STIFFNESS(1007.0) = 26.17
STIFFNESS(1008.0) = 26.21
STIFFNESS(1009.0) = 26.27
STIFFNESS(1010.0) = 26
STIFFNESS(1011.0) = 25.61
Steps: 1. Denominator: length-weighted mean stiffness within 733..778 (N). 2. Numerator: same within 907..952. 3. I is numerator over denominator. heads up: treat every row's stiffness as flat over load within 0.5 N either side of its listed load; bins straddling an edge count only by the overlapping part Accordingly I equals 1.54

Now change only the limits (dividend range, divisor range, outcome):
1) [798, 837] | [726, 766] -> 1.32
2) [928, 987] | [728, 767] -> 1.53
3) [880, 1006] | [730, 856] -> 1.21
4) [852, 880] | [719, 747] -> 1.43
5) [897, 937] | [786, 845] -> 1.20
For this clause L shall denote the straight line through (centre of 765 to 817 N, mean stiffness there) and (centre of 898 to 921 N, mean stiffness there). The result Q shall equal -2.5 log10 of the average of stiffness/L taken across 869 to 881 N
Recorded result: 0.08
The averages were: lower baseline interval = 26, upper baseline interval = 32.3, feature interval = 28.2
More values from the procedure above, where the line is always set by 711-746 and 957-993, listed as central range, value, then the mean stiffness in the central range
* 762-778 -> -0.13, 25.2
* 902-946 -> -0.18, 32.4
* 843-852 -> -0.18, 29.5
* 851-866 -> -0.14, 28.7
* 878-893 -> -0.11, 28.9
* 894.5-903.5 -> -0.17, 31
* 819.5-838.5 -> -0.13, 27.5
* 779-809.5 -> -0.14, 26.4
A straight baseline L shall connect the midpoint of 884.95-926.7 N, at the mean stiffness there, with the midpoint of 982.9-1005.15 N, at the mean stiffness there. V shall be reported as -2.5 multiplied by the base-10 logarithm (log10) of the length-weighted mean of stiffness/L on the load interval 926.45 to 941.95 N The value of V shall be -0.10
